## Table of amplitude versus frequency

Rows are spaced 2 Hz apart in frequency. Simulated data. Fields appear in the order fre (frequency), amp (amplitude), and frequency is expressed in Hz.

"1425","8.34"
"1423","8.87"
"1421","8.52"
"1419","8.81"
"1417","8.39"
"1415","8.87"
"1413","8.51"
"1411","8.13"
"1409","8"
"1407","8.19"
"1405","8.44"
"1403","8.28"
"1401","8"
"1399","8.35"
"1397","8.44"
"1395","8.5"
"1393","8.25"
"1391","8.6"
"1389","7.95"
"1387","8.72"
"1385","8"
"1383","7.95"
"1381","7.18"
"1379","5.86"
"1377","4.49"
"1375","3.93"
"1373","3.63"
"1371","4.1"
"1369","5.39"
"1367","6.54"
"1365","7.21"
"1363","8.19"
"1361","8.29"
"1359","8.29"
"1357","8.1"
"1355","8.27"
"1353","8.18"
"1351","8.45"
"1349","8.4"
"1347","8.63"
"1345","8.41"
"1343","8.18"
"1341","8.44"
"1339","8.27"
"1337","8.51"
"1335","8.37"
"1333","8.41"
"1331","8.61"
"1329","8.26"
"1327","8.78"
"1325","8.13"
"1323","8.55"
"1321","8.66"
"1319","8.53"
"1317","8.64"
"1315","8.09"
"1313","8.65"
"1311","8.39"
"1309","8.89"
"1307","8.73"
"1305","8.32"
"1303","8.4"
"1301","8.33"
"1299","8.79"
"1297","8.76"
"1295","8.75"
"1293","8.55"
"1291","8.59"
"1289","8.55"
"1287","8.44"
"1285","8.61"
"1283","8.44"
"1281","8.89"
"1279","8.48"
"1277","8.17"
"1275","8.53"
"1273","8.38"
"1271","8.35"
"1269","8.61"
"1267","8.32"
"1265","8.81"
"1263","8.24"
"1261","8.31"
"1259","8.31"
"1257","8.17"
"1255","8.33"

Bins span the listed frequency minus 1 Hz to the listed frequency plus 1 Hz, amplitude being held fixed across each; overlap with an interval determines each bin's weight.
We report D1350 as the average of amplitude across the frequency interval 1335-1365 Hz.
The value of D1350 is 8.29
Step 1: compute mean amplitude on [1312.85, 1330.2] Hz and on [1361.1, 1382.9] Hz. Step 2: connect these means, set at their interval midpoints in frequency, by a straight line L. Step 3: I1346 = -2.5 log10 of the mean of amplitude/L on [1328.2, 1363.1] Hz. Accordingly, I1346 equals -0.163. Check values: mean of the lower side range 8.47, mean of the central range 8.35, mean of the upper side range 5.86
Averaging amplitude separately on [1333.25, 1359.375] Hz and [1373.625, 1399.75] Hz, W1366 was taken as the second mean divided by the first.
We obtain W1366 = 0.88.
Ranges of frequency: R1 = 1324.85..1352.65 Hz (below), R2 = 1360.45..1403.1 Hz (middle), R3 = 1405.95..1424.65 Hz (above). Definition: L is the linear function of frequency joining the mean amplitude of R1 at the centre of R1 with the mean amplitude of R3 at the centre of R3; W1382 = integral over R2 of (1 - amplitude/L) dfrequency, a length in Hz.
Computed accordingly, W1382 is 7.1 Hz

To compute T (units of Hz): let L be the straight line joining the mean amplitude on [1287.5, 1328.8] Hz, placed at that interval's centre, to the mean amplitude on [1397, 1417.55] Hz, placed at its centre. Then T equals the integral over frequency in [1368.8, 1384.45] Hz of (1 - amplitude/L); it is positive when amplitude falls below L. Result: 5.6 Hz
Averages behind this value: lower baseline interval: 8.55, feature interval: 5.39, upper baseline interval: 8.32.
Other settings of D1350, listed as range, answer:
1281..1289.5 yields 8.55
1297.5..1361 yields 8.44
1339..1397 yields 7.4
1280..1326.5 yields 8.55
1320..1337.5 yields 8.47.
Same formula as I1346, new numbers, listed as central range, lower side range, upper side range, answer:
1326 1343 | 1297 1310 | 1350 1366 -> -0.01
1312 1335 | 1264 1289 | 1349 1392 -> -0.09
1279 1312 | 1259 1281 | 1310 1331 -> -0.02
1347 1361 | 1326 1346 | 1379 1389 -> -0.02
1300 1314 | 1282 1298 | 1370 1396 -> -0.04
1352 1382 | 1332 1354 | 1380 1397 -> 0.26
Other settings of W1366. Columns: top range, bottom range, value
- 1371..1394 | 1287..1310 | 0.77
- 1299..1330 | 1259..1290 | 1.00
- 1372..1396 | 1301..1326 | 0.82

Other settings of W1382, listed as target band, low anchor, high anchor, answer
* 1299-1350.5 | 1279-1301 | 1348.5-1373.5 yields -3.6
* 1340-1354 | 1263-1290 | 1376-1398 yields -0.8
